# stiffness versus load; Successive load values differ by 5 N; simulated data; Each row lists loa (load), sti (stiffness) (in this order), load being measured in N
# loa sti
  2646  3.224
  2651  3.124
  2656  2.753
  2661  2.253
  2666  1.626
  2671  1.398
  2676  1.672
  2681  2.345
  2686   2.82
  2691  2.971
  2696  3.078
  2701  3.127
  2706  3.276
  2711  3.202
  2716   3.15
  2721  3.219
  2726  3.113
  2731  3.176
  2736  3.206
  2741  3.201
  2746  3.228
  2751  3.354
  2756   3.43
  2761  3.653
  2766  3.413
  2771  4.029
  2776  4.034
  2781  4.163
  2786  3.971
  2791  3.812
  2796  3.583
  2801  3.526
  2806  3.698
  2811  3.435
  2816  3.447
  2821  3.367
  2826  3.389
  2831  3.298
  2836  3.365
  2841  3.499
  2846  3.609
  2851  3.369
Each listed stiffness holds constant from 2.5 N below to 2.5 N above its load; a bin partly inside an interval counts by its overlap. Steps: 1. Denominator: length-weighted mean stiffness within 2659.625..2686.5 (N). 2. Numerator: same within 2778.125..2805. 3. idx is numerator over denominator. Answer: 2.0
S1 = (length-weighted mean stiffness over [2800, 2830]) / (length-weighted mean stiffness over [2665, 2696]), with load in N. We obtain 1.55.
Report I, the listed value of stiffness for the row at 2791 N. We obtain 3.812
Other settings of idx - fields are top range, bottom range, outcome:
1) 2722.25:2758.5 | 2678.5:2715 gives 1.09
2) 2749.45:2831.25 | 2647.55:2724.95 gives 1.36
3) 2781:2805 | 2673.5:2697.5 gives 1.47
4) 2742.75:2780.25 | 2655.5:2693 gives 1.65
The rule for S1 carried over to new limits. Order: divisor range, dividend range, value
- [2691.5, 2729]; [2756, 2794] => 1.22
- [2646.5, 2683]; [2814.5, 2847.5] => 1.54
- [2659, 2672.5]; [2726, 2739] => 1.80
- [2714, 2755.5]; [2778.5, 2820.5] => 1.15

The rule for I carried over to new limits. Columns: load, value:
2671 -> 1.398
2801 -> 3.526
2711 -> 3.202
